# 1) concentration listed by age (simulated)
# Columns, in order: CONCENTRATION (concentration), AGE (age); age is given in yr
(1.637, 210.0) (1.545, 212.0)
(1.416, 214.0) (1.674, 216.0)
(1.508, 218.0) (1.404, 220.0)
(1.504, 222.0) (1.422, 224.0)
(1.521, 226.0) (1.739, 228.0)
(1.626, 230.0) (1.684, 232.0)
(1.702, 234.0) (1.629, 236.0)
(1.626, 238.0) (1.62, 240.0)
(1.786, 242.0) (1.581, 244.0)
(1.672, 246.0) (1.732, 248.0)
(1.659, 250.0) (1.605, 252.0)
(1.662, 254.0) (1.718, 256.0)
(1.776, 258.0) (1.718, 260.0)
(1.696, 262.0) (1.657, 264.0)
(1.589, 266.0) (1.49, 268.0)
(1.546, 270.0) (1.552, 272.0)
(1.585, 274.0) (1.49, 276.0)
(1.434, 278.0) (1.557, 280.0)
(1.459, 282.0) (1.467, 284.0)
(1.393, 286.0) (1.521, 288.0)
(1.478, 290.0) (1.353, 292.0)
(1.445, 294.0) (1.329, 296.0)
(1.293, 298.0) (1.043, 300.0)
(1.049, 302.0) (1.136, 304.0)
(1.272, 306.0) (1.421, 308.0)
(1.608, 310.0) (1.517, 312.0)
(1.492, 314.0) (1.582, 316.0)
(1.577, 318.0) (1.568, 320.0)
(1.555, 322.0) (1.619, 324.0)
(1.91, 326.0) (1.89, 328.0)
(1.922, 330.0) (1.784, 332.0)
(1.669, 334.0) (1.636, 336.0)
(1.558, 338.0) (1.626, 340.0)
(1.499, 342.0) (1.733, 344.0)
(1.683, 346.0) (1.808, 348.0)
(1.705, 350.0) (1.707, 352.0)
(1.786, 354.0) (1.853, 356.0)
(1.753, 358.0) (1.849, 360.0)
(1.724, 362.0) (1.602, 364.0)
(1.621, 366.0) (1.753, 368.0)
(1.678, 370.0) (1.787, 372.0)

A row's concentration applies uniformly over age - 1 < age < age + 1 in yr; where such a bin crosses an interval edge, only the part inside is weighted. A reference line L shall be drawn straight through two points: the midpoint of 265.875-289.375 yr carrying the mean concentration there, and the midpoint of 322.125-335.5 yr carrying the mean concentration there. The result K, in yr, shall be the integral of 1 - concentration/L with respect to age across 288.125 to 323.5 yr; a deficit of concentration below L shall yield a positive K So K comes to 5.4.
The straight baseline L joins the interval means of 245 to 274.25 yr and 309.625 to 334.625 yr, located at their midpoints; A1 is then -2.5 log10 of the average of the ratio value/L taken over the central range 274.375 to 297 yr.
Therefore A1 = 0.14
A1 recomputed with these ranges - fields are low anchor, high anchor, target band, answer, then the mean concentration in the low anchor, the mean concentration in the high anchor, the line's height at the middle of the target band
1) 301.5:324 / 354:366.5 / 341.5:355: -0.03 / 1.45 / 1.74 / 1.67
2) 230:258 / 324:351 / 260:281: 0.08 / 1.67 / 1.72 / 1.68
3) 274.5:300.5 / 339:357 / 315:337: -0.06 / 1.42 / 1.71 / 1.6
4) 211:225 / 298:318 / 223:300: -0.10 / 1.5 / 1.36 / 1.43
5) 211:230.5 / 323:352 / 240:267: -0.06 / 1.53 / 1.72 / 1.59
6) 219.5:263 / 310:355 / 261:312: 0.16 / 1.64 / 1.67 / 1.66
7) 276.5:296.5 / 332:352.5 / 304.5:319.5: 0.05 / 1.45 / 1.67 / 1.55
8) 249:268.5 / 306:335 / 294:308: 0.32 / 1.66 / 1.64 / 1.65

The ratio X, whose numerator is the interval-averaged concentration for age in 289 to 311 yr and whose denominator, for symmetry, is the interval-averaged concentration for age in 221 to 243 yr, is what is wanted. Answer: 0.8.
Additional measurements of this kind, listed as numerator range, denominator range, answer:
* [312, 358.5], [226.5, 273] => 1.02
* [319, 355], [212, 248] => 1.07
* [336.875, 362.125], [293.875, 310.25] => 1.35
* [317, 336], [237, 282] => 1.06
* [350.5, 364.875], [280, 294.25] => 1.21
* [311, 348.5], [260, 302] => 1.14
